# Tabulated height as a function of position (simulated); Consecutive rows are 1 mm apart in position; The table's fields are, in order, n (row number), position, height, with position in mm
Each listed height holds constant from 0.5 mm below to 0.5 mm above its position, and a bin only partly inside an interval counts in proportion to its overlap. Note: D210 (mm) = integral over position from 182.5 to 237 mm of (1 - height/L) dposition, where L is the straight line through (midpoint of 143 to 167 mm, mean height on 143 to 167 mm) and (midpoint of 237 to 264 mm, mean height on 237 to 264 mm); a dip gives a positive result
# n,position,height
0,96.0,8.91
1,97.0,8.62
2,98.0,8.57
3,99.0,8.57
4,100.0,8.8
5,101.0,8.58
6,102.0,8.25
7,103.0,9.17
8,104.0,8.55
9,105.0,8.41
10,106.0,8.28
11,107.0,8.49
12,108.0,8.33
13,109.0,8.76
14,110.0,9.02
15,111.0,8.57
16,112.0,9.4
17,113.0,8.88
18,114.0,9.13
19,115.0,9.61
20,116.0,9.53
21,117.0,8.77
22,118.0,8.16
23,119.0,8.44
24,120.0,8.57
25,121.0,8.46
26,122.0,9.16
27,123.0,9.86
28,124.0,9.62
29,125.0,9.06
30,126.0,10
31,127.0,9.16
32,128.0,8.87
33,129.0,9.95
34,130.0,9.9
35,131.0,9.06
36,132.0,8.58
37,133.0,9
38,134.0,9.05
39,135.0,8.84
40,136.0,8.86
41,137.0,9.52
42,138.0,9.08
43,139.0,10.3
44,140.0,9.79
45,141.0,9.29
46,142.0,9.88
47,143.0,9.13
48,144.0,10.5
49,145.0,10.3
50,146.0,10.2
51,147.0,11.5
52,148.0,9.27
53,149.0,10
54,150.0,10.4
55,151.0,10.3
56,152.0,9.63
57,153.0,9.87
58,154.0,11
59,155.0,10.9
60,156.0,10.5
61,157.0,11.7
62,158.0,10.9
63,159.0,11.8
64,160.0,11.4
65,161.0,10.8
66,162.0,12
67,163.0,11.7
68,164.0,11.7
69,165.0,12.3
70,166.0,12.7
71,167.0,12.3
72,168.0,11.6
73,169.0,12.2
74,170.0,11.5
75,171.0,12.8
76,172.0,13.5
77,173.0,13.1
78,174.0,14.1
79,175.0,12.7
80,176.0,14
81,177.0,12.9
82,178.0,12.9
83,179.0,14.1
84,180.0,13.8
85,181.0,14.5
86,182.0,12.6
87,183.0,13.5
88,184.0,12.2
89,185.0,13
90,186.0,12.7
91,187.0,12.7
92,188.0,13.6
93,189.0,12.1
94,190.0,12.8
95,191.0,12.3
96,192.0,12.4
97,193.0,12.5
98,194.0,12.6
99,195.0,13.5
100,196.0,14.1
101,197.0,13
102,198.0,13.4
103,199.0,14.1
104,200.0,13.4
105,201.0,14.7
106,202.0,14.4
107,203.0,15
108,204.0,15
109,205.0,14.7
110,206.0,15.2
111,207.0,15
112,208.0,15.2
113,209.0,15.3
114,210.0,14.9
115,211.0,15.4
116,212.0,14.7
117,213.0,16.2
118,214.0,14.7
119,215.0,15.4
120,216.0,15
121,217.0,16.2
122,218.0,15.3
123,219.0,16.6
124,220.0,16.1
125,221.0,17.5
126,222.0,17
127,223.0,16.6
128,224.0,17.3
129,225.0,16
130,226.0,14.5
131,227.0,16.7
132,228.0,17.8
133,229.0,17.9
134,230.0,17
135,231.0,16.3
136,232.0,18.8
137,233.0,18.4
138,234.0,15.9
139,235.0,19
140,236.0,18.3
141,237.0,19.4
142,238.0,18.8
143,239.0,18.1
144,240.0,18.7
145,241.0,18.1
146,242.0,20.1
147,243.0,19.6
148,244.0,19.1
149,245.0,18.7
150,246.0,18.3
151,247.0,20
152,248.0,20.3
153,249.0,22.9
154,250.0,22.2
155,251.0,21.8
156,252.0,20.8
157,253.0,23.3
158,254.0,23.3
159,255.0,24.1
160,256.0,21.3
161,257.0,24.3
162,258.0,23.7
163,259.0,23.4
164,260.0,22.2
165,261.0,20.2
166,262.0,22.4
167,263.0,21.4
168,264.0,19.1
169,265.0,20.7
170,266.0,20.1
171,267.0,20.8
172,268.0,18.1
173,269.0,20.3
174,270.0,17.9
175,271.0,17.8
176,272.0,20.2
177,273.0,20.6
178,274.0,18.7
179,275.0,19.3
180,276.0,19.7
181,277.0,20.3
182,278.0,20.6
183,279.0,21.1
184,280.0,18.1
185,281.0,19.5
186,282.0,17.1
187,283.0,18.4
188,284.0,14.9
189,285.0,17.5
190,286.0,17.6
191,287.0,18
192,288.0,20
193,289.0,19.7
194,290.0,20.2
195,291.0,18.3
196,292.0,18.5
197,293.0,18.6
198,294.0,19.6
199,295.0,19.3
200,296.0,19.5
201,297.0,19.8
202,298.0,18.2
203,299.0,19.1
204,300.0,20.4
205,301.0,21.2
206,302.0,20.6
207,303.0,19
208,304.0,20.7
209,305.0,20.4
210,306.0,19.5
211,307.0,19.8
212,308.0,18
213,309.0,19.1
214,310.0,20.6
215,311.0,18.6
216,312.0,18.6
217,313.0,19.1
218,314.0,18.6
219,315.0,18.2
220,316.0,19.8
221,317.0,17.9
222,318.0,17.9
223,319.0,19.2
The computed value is 5.2 mm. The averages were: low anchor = 10.9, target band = 15.1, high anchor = 21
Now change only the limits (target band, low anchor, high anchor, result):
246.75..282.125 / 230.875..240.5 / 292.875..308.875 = -3.7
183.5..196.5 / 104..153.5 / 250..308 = 0.8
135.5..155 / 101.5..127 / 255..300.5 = 1.8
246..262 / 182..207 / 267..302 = -4.6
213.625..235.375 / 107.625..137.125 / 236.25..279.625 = 1.3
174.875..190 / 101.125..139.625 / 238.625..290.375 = 0.7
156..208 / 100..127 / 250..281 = 4.6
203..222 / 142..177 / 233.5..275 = 1.1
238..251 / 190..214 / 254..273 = -0.5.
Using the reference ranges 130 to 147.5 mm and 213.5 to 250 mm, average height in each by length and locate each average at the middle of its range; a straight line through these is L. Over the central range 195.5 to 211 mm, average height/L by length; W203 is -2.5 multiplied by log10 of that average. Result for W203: 0.05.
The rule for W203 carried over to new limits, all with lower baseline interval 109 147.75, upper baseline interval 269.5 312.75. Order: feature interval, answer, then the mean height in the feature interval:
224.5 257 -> -0.193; 19.3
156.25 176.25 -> -0.051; 12.2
